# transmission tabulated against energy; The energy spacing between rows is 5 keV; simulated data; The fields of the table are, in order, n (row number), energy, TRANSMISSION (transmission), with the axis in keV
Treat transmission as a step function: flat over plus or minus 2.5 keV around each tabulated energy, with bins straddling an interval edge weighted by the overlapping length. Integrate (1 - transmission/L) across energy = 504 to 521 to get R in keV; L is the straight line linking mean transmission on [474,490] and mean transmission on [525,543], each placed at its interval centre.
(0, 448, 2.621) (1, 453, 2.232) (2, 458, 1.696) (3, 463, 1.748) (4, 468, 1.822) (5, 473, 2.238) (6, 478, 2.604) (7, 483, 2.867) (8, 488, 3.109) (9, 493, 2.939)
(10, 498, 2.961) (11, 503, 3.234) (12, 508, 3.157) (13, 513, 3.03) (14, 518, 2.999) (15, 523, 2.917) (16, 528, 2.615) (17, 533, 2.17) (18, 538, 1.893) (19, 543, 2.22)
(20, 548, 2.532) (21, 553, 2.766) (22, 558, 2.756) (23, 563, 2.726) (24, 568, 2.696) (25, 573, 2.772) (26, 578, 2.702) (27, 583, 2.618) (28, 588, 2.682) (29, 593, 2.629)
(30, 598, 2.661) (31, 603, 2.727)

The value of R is -4.1 keV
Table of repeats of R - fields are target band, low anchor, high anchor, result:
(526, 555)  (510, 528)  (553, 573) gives 4.92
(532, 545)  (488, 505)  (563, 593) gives 3.56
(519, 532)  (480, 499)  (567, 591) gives 0.59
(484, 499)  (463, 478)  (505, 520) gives -2.48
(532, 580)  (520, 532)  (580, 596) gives 2.52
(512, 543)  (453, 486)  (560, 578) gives -0.76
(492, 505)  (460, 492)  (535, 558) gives -3.48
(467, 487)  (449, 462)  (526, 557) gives -3.50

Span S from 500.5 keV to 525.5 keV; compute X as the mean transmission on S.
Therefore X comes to 3.07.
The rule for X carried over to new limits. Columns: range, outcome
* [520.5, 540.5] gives 2.4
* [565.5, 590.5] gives 2.69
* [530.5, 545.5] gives 2.09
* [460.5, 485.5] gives 2.26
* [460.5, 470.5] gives 1.79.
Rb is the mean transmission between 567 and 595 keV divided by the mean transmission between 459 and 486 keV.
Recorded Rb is 1.20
